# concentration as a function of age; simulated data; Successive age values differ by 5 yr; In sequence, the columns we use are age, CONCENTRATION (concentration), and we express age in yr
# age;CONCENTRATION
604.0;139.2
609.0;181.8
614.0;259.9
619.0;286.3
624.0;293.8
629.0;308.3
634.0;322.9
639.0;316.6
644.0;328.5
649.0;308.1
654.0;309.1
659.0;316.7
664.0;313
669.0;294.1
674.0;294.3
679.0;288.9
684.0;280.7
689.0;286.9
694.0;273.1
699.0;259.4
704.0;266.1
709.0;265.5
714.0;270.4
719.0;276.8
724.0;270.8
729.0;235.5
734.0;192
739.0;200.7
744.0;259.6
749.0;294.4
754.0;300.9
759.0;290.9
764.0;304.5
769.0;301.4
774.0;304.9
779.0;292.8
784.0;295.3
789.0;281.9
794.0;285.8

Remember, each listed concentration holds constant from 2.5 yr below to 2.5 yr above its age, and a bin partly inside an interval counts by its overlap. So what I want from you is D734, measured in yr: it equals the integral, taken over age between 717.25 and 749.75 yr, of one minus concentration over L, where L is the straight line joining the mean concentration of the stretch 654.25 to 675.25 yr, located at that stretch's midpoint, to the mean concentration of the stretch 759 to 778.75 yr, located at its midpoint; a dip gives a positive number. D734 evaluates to 6.3 yr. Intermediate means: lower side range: 306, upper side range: 301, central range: 244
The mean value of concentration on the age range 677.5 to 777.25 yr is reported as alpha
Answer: 271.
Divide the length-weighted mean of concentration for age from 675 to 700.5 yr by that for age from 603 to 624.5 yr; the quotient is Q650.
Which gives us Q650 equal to 1.20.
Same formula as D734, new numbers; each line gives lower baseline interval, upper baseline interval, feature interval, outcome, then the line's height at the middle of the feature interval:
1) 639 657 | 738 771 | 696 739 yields 6.19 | 294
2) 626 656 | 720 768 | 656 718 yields 1.69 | 292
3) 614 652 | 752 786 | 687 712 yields 2.69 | 302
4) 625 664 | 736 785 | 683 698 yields 1.20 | 302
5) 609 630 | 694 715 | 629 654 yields -4.22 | 271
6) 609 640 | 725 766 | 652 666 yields -1.67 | 280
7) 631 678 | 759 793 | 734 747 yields 3.24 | 300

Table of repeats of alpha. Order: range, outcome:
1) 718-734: 249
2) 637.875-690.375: 303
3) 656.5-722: 283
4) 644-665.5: 314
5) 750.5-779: 300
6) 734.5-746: 222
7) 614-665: 308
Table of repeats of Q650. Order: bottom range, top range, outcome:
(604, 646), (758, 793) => 1.06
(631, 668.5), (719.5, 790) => 0.87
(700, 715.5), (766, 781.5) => 1.13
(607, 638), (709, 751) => 0.90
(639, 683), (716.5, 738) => 0.79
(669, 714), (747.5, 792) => 1.07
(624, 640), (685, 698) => 0.89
